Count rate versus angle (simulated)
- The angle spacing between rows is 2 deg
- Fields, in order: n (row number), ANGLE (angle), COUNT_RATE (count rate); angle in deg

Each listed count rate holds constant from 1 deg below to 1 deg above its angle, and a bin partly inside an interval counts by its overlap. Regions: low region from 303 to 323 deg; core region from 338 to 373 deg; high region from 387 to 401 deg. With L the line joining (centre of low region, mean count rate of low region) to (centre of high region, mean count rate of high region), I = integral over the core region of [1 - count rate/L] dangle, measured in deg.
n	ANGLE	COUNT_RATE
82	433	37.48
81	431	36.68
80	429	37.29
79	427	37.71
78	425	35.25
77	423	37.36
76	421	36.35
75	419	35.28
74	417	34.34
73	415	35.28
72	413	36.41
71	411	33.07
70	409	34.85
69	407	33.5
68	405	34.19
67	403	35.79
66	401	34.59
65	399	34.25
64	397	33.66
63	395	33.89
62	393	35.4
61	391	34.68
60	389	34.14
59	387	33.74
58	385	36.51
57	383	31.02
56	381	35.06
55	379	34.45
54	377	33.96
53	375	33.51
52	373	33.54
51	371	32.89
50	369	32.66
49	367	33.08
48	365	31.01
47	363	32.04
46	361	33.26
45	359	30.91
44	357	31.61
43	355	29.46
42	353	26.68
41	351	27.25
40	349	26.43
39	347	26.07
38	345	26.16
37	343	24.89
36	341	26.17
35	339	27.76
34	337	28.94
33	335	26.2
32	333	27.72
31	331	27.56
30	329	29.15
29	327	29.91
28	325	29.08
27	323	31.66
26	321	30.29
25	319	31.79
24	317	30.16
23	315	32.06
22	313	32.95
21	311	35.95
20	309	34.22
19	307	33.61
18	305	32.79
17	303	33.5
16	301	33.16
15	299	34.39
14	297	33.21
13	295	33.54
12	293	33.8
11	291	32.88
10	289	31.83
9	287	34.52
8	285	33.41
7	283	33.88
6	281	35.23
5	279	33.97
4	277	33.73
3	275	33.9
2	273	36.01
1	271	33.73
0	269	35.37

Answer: 4.3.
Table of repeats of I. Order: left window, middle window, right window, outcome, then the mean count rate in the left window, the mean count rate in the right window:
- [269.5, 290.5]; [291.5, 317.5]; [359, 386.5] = 0.33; 34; 33.2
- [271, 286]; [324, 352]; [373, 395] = 5.60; 34.3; 34.2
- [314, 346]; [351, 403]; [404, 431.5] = -0.97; 28.7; 35.5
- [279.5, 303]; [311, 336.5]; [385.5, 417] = 2.85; 33.6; 34.5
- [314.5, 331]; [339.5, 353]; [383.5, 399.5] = 2.32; 30.3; 34.4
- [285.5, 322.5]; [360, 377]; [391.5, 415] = 0.60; 33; 34.5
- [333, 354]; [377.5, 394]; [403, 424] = -1.35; 26.7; 35.1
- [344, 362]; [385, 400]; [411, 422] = -0.74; 28.6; 35.3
